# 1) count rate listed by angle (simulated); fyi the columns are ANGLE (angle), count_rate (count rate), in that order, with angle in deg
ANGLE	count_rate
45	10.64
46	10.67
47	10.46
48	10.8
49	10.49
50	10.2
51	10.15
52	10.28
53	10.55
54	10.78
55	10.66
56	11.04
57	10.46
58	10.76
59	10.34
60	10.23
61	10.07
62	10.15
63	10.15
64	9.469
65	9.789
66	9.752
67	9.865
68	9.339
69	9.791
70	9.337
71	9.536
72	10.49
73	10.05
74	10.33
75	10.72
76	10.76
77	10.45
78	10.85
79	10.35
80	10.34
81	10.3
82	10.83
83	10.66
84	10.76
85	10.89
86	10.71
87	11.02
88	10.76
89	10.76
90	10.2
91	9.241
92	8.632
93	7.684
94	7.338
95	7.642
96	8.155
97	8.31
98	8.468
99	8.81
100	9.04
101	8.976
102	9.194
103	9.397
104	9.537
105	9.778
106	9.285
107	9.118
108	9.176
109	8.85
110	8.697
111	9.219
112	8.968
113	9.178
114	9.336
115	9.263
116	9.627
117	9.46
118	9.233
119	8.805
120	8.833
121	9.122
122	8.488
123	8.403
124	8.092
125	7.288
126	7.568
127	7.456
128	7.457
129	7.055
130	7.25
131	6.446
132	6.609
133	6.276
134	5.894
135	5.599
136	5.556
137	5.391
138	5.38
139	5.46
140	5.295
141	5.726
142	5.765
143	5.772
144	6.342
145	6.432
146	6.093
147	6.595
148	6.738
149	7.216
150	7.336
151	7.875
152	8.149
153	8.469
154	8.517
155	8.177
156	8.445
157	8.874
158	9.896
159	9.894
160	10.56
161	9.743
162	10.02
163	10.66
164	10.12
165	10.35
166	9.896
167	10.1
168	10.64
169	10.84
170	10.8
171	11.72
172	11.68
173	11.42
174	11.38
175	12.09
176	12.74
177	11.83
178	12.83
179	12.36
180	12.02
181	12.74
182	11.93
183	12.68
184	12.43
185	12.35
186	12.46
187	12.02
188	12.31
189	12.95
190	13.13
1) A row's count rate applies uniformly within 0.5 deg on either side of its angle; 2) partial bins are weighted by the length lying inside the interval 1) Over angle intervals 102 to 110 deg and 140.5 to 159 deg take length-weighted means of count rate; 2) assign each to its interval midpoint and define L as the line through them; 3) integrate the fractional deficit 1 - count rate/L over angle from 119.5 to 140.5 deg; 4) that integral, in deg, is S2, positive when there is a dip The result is 3.5 deg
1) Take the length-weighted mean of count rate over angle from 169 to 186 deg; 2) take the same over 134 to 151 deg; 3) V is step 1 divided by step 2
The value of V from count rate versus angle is 2.0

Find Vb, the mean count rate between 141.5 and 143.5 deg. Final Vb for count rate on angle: 5.77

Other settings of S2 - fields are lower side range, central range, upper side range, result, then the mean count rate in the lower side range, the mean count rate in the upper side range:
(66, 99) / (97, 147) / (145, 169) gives 8.3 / 9.81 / 8.87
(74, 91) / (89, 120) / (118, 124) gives 1.7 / 10.6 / 8.72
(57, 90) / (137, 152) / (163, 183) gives 6.5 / 10.3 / 11.5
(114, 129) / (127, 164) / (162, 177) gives 9.3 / 8.49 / 11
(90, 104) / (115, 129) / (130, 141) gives -3.2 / 8.63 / 5.85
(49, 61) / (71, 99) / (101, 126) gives -0.4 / 10.5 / 8.98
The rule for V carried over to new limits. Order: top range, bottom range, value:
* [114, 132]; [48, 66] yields 0.80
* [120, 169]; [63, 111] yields 0.80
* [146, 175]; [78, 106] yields 0.99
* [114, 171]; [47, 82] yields 0.78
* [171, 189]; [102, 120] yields 1.32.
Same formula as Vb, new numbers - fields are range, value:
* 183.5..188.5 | 12.3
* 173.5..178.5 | 12.2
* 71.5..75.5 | 10.4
